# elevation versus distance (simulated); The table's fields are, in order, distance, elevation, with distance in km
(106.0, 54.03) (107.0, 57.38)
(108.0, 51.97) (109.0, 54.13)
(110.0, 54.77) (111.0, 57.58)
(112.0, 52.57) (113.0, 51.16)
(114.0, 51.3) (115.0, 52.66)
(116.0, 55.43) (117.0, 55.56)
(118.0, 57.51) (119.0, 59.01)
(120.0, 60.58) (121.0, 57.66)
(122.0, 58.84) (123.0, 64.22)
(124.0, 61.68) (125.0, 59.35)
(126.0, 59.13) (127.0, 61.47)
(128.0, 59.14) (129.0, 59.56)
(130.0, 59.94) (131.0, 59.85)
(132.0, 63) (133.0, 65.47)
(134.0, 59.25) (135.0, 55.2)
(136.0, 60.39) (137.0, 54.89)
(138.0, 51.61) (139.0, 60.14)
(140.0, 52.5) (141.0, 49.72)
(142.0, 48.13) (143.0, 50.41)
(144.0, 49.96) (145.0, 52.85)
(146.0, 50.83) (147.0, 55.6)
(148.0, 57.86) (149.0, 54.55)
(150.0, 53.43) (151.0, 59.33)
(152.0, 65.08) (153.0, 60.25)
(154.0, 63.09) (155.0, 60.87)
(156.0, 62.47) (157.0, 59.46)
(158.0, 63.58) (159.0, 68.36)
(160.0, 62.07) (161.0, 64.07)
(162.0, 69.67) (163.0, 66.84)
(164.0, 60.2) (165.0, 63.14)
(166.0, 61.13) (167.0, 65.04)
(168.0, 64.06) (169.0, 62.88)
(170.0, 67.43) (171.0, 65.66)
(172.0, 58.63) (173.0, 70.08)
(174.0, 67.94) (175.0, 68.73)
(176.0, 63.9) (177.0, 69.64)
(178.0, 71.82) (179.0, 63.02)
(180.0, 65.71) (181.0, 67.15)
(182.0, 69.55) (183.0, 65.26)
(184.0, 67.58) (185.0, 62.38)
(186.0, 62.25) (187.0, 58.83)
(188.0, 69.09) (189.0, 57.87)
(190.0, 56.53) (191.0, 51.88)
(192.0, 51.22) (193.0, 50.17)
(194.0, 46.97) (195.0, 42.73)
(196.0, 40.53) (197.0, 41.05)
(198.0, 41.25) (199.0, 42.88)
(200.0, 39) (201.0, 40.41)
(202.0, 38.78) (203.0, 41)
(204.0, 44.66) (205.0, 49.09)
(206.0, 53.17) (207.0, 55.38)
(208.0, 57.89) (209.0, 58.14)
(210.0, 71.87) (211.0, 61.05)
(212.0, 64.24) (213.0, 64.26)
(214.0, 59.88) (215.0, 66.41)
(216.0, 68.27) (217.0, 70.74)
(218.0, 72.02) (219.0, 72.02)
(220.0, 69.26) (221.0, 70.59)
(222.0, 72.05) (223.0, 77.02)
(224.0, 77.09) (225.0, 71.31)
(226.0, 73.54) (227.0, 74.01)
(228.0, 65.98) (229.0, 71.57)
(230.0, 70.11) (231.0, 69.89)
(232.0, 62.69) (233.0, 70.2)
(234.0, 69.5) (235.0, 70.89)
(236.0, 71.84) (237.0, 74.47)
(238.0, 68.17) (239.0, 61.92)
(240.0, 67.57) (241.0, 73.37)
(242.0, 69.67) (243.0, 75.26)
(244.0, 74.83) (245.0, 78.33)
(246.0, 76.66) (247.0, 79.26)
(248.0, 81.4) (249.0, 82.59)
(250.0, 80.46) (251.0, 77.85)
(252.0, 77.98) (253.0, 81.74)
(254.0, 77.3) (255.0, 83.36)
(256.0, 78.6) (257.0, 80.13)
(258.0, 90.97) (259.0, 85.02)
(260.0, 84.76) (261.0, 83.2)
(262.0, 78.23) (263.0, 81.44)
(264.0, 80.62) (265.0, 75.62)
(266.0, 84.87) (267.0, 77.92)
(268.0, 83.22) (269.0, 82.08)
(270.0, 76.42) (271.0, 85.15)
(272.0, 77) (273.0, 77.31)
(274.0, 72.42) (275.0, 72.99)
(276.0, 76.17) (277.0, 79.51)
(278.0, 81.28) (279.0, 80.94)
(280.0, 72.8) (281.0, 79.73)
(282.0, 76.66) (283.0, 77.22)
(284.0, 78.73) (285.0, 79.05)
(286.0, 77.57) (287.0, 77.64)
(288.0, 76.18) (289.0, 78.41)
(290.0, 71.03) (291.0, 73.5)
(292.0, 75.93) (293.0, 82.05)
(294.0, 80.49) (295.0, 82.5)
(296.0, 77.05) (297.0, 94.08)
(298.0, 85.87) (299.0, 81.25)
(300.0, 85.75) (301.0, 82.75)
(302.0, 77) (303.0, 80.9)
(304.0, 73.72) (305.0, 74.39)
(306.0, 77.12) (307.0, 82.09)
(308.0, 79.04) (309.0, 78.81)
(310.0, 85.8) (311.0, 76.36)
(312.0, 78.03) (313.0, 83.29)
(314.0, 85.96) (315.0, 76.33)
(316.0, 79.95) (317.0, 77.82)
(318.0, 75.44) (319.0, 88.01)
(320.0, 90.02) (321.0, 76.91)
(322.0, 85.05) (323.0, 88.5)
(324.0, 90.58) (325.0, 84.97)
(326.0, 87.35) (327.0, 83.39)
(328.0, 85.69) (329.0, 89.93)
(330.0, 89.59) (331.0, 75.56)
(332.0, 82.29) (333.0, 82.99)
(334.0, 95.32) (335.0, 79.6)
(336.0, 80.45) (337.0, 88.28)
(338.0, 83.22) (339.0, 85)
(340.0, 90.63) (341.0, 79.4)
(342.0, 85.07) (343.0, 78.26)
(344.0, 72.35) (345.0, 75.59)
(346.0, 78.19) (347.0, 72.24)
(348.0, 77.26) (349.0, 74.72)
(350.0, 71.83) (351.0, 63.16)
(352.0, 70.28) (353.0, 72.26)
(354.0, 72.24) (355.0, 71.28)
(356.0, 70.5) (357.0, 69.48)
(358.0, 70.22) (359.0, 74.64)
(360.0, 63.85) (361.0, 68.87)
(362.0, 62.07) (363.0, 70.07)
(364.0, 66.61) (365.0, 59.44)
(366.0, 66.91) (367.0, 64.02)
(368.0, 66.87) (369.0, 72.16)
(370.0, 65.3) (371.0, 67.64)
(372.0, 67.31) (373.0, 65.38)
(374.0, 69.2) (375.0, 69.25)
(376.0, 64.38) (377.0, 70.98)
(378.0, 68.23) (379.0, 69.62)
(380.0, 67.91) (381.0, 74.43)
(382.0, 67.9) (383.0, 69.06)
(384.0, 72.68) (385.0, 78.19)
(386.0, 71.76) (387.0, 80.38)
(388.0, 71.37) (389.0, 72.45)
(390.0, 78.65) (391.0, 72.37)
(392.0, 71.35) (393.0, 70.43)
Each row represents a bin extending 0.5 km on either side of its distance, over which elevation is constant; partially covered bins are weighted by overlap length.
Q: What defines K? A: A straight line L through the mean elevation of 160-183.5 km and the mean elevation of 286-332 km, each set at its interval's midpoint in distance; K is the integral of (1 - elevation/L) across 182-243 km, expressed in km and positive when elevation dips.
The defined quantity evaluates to 7.8 km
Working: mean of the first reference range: 65.6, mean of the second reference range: 81.3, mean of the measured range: 61.5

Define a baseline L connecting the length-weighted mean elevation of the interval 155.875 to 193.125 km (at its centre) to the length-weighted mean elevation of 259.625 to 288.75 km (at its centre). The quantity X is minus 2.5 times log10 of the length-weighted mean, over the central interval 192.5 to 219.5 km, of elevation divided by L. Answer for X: 0.26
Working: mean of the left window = 63.7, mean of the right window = 78.8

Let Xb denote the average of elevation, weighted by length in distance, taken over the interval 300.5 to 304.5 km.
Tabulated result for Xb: 78.6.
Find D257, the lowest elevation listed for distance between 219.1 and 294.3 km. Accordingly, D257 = 61.92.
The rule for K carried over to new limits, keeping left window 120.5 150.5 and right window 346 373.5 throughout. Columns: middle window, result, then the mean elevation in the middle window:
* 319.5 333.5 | -3.8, 85.2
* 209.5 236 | -3.4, 69.5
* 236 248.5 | -2.1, 73.3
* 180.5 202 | 2.4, 53.2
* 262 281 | -4.3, 78.8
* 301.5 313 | -2.2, 78.7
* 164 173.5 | -0.9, 64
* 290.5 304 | -3.2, 81.2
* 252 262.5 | -3.1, 82.1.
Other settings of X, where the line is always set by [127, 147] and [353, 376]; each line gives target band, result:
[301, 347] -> -0.239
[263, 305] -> -0.234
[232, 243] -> -0.139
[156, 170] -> -0.117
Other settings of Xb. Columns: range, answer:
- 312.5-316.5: 81.4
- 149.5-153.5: 59.5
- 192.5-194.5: 48.6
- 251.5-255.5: 80.1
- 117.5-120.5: 59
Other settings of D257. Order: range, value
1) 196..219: 38.78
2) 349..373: 59.44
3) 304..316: 73.72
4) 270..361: 63.16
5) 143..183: 49.96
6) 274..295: 71.03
